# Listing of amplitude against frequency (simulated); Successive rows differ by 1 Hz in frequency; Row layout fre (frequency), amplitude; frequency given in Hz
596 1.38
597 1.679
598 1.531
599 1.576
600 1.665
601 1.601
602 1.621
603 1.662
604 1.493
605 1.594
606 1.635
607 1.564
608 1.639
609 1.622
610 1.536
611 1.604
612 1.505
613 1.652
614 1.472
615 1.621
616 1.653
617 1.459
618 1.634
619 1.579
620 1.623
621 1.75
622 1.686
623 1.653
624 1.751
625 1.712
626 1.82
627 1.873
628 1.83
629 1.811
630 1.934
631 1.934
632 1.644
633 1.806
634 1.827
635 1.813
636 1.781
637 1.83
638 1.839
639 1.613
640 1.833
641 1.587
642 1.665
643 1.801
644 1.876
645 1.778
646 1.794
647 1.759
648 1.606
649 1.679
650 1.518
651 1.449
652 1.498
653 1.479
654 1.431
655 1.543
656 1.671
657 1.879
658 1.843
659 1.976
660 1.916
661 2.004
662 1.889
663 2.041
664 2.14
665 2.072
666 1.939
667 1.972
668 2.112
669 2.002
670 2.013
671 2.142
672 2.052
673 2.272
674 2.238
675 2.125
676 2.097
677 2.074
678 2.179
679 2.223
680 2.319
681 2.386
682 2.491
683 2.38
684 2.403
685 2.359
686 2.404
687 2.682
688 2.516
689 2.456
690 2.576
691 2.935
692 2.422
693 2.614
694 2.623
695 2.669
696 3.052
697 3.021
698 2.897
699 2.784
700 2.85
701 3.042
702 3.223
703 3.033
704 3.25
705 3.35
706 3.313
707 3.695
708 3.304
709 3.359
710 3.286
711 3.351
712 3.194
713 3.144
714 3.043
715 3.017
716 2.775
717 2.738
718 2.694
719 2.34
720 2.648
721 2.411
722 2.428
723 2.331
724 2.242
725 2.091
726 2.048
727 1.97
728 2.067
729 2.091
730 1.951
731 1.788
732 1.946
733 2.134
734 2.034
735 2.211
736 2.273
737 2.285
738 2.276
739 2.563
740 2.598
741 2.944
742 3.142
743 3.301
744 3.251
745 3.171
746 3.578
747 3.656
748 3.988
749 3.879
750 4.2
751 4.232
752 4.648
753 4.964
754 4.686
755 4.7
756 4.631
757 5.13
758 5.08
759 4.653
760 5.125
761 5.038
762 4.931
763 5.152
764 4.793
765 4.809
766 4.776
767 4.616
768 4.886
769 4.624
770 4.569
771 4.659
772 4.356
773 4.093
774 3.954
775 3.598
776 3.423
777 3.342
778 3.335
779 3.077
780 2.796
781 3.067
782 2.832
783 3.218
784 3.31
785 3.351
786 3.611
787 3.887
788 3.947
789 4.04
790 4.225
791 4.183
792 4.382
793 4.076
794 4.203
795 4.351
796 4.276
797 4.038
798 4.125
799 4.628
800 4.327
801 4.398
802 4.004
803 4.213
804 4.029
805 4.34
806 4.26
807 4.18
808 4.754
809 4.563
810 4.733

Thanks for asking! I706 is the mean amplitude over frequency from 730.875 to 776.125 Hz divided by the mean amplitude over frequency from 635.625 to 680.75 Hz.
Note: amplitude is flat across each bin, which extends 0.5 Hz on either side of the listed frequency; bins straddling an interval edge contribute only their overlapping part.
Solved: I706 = 2.06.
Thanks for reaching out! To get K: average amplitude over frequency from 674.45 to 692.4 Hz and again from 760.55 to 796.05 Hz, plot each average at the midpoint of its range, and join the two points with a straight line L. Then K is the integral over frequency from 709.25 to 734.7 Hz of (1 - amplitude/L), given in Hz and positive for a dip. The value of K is 4.67 Hz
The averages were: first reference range 2.39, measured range 2.48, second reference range 4.05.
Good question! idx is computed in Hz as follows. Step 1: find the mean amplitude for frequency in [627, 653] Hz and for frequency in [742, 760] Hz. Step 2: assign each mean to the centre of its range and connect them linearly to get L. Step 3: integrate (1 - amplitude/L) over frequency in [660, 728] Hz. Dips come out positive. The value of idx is 8.6 Hz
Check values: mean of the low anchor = 1.74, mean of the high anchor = 4.22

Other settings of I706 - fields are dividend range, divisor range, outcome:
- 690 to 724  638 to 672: 1.61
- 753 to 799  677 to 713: 1.49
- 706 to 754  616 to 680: 1.58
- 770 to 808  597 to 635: 2.35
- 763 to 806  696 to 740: 1.51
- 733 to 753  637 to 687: 1.63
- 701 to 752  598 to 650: 1.69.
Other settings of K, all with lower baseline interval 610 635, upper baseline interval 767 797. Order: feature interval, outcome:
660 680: 2.22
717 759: 3.22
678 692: 0.50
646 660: 3.04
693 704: -0.75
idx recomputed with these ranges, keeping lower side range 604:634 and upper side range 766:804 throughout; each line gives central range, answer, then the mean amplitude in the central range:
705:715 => -1.2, 3.29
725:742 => 5.4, 2.22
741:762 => -4.4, 4.24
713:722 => 0.9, 2.72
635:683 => 6.9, 1.91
